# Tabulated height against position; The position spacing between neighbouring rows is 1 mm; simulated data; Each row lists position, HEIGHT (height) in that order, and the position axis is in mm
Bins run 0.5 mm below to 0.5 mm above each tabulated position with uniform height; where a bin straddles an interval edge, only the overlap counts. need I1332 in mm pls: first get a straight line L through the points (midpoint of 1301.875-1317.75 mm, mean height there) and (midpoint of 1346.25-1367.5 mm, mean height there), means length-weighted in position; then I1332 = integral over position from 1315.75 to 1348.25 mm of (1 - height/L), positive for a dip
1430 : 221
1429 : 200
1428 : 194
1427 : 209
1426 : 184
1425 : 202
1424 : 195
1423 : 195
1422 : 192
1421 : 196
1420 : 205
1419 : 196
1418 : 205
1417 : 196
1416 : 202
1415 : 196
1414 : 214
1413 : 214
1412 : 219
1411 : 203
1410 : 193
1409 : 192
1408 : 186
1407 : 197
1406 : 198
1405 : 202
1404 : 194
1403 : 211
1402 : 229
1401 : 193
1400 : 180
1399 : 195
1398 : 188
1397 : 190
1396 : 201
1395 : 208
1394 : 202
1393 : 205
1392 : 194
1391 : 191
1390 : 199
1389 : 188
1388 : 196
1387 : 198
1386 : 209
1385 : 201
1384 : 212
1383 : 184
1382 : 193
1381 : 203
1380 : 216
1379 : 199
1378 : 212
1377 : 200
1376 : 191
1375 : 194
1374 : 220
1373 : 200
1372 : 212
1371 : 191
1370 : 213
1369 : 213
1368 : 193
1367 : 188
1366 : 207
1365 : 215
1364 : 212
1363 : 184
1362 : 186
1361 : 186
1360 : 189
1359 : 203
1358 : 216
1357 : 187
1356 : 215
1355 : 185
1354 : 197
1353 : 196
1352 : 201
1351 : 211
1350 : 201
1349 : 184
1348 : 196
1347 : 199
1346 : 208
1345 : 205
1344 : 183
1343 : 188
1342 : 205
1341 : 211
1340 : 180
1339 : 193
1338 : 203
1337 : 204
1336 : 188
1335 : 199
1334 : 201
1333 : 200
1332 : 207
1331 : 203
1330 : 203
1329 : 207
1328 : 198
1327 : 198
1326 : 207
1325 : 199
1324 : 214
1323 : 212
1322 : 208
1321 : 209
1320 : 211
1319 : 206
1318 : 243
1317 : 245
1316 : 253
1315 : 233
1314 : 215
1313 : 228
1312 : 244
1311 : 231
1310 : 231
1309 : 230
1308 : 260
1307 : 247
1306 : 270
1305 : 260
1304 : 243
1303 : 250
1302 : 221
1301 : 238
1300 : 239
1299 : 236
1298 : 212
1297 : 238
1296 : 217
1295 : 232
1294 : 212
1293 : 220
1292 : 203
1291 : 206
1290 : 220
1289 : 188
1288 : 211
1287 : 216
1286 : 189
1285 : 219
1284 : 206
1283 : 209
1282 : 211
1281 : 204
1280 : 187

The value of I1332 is 2.3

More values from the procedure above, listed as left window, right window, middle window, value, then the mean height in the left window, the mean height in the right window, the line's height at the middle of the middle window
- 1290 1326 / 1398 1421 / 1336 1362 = 2.37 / 229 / 201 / 217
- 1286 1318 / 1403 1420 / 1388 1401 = 0.66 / 230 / 201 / 205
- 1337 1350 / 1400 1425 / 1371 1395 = -0.22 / 197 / 201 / 199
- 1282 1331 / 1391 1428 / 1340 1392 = 2.36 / 222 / 199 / 209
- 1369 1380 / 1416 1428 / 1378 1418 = 0.20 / 204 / 198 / 201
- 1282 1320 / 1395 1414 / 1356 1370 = 0.75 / 227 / 200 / 211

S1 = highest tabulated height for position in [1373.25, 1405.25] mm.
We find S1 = 229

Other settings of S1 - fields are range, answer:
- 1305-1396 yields 270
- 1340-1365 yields 216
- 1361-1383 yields 220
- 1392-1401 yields 208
